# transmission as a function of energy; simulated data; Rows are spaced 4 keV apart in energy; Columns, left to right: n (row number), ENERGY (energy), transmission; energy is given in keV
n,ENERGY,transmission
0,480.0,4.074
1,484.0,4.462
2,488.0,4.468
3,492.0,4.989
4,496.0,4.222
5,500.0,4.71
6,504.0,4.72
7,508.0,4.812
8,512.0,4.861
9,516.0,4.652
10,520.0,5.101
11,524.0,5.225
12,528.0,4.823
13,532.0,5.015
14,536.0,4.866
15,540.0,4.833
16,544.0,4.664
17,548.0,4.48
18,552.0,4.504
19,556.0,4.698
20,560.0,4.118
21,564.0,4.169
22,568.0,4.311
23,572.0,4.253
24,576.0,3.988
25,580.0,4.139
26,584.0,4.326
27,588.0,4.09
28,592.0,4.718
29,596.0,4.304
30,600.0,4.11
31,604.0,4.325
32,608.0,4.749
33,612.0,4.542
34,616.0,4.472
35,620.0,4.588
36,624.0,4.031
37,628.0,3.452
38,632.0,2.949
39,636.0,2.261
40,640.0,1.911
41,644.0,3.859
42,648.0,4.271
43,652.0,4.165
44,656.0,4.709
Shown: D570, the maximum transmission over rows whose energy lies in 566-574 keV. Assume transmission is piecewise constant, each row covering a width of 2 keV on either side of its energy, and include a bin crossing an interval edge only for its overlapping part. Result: 4.311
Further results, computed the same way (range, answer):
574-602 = 4.718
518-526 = 5.225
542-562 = 4.698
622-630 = 4.031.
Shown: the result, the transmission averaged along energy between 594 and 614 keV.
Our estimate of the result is 4.41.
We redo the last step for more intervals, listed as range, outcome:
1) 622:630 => 3.74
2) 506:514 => 4.84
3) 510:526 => 4.96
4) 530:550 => 4.77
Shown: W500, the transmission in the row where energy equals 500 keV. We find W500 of 4.71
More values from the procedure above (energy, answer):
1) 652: 4.165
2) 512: 4.861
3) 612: 4.542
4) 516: 4.652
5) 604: 4.325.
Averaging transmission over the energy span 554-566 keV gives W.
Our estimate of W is 4.33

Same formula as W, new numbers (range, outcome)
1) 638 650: 3.35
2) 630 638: 2.6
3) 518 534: 5.04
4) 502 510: 4.77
